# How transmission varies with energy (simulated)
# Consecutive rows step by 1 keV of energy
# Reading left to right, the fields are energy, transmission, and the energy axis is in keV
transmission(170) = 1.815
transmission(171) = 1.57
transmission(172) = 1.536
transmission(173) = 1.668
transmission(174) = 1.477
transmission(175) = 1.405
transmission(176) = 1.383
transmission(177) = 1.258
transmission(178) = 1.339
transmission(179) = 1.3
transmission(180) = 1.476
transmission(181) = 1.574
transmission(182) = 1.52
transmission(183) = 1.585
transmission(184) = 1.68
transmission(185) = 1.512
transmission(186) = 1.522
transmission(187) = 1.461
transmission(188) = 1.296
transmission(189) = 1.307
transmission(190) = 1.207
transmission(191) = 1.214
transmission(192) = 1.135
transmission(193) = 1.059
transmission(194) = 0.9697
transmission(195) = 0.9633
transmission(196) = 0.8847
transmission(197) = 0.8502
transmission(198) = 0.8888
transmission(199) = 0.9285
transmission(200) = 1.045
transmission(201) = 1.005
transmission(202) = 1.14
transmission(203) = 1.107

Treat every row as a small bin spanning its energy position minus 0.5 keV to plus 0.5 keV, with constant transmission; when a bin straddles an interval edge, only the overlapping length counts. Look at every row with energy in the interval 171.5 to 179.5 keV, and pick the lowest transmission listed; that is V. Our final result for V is 1.258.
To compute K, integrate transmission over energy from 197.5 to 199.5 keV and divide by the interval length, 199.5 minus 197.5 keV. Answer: 0.909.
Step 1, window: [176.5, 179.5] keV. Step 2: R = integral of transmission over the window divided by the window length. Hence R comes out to 1.3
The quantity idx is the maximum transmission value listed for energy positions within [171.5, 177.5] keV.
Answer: 1.668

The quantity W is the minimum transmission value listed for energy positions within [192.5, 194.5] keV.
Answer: 0.9697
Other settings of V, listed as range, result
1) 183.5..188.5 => 1.296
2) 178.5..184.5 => 1.3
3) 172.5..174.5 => 1.477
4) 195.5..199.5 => 0.8502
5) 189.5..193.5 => 1.059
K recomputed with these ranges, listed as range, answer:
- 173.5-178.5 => 1.37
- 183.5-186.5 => 1.57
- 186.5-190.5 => 1.32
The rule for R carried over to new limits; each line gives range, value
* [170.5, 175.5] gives 1.53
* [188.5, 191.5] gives 1.24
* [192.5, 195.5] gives 0.997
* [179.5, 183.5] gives 1.54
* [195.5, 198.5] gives 0.875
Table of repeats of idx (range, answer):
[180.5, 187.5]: 1.68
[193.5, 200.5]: 1.045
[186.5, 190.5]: 1.461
